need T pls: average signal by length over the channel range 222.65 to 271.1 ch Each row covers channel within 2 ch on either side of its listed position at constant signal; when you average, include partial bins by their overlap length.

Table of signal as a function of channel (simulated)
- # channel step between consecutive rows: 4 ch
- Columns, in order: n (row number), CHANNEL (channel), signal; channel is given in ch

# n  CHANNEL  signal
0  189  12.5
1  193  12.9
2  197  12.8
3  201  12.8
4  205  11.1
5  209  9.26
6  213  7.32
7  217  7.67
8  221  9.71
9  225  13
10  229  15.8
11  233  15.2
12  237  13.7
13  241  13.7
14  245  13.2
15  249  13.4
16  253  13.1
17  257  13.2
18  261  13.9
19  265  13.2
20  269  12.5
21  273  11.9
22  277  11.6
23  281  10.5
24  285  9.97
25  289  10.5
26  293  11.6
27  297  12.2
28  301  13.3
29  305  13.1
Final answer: 13.6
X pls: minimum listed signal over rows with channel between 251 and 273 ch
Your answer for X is 11.9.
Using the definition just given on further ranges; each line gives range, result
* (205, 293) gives 7.32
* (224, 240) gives 13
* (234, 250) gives 13.2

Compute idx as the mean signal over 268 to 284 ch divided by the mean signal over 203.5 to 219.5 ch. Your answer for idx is 1.3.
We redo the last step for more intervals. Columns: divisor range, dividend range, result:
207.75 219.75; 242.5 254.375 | 1.63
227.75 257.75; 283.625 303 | 0.83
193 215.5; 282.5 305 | 1.08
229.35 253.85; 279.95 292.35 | 0.75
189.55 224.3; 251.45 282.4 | 1.18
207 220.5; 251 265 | 1.62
